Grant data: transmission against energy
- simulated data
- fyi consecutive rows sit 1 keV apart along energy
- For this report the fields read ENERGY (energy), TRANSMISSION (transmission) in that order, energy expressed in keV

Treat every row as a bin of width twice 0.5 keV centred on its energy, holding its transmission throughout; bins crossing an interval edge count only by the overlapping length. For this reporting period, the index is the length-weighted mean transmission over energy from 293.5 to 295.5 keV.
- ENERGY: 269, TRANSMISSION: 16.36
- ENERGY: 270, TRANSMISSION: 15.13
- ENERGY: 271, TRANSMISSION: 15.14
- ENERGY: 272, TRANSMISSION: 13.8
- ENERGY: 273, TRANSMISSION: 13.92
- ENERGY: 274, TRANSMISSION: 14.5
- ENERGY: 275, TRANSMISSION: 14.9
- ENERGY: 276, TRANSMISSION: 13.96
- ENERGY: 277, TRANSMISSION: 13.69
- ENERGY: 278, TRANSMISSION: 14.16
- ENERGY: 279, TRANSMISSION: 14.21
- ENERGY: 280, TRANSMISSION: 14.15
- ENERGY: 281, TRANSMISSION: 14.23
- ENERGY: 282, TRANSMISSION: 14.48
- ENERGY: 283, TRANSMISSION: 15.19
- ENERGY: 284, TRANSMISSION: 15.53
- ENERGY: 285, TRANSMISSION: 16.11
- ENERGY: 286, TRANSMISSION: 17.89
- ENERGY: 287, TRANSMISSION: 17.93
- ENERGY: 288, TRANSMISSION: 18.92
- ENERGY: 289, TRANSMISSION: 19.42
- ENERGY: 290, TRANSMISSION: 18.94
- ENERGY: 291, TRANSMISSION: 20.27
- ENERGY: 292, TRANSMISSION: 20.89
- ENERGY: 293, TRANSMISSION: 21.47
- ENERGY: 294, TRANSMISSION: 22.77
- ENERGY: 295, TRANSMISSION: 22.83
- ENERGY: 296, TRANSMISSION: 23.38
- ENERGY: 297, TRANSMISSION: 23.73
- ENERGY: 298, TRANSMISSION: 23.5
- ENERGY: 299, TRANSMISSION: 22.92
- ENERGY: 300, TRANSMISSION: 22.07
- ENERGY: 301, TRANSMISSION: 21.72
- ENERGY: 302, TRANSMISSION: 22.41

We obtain 22.8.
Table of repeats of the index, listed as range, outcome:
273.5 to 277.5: 14.3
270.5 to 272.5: 14.5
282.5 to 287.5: 16.5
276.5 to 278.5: 13.9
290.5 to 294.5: 21.3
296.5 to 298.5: 23.6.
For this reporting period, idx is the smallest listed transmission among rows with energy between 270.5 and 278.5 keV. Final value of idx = 13.69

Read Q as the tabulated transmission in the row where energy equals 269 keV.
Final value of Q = 16.36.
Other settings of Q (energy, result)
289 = 19.42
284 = 15.53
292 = 20.89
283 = 15.19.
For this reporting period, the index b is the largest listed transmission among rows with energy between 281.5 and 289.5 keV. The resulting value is 19.42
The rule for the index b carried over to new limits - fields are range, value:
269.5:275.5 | 15.14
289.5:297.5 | 23.73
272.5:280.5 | 14.9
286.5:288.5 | 18.92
